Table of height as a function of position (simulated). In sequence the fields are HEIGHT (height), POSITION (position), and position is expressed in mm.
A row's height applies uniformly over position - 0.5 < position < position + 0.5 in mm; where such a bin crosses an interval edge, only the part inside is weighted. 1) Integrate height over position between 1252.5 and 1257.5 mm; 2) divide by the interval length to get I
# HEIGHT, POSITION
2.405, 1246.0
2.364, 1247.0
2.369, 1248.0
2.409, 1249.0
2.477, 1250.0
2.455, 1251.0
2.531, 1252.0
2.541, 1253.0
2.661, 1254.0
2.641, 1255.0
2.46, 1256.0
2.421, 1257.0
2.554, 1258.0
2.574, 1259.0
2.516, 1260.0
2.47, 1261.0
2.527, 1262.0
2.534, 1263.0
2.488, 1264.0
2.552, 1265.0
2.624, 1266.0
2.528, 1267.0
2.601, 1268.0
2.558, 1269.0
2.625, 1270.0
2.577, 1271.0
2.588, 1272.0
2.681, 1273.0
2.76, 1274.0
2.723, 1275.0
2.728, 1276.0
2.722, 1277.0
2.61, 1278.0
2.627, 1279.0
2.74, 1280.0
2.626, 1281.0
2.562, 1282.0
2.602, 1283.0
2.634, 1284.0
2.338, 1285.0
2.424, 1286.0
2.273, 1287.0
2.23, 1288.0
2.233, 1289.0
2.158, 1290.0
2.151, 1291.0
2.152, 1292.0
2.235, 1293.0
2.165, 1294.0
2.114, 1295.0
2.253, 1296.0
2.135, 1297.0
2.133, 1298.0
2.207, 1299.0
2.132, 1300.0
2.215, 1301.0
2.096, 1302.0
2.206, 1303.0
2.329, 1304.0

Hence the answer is 2.54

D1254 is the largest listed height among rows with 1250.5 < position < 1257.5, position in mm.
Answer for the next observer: 2.661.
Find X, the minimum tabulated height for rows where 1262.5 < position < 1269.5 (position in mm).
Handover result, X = 2.488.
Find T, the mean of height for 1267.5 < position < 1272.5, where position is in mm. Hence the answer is 2.59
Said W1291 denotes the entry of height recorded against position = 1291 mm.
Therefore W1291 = 2.151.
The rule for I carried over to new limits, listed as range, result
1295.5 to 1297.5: 2.19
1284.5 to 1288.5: 2.32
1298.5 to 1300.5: 2.17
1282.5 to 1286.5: 2.5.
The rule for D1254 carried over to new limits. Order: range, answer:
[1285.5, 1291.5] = 2.424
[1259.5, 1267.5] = 2.624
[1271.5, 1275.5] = 2.76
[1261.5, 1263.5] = 2.534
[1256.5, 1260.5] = 2.574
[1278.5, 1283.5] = 2.74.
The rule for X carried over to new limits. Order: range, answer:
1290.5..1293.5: 2.151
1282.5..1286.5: 2.338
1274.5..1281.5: 2.61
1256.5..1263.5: 2.421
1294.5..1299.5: 2.114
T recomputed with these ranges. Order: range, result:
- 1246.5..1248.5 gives 2.37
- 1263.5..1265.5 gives 2.52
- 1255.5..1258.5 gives 2.48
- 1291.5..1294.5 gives 2.18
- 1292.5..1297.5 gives 2.18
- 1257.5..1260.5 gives 2.55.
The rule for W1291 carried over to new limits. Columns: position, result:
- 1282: 2.562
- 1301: 2.215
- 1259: 2.574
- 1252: 2.531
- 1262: 2.527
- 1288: 2.23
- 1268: 2.601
